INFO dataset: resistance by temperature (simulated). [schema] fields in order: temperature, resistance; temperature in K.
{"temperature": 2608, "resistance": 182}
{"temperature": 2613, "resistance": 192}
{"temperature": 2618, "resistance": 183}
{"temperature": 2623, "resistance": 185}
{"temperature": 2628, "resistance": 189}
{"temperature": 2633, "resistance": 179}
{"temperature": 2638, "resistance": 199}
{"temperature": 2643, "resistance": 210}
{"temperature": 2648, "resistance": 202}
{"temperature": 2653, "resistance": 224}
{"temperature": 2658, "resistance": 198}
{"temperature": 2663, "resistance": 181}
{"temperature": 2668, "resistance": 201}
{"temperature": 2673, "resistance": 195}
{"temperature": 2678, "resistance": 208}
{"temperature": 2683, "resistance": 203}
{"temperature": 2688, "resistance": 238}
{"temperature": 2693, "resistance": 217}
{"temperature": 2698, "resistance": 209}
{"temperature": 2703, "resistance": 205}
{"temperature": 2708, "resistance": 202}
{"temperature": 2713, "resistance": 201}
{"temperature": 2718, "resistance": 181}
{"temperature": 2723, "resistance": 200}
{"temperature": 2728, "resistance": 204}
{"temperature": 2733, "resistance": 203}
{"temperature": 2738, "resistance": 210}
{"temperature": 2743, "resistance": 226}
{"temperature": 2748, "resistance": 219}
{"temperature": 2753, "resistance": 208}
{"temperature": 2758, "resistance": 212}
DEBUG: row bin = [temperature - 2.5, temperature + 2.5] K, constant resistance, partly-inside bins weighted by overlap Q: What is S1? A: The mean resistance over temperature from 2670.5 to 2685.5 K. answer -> 202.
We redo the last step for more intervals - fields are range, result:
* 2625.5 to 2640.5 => 189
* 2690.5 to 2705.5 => 210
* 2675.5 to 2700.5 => 215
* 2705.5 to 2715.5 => 202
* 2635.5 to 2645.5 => 204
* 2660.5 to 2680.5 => 196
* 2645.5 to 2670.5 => 201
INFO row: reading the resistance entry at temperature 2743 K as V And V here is 226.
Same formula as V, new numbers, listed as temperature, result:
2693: 217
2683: 203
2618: 183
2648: 202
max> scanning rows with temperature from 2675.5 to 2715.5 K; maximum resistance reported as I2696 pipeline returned 238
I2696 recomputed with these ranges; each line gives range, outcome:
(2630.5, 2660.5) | 224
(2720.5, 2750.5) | 226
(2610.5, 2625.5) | 192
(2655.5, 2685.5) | 208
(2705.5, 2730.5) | 204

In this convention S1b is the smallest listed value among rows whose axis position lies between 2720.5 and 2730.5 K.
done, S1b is 200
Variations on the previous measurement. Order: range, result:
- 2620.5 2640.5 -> 179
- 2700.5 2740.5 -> 181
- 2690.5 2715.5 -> 201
